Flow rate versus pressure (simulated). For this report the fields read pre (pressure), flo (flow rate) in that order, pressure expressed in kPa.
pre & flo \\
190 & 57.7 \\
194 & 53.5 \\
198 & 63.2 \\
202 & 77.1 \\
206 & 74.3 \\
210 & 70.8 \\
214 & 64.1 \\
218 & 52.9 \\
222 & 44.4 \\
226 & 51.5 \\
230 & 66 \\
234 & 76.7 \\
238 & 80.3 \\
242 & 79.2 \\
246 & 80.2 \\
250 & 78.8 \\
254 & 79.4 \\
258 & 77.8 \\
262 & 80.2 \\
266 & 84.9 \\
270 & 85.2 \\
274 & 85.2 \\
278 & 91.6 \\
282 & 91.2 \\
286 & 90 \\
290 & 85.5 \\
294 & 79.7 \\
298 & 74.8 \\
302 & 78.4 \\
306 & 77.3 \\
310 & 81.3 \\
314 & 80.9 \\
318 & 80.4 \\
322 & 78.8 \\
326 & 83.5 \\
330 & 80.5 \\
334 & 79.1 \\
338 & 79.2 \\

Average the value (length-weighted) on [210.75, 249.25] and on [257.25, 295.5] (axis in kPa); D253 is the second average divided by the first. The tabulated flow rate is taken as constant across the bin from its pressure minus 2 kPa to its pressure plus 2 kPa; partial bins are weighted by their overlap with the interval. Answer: 1.28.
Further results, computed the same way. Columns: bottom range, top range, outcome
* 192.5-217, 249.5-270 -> 1.21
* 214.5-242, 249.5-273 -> 1.28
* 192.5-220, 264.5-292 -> 1.34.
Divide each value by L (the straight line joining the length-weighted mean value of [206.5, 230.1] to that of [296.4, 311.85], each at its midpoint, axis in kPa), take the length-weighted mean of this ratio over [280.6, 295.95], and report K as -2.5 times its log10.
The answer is -0.16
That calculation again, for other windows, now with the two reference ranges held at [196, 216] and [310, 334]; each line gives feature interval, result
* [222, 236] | 0.17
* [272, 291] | -0.16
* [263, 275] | -0.12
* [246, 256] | -0.07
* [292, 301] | 0.01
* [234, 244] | -0.09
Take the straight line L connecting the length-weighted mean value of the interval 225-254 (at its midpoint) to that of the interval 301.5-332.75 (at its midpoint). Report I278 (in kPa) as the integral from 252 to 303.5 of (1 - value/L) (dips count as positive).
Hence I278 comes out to -4.1 kPa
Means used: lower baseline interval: 74.4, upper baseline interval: 80.2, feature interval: 83.4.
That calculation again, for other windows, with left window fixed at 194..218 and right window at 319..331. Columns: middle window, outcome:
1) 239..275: -4.0 kPa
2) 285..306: -0.9 kPa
